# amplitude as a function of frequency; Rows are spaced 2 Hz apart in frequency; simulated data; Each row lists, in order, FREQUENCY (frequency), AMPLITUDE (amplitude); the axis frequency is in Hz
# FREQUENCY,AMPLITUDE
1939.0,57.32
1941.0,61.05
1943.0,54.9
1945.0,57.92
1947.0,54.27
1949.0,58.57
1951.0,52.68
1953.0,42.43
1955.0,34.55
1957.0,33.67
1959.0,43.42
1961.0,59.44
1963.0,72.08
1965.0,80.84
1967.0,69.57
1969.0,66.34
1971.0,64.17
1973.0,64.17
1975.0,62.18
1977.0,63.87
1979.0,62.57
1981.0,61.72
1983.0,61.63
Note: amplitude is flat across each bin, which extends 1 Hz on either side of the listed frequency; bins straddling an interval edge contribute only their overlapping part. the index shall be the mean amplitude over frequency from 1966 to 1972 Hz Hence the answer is 66.7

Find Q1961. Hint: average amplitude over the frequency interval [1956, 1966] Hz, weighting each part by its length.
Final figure 57.9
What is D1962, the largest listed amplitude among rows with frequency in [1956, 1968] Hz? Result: 80.84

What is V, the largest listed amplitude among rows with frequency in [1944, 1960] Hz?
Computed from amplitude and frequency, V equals 58.57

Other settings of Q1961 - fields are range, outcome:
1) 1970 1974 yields 64.2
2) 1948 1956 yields 47.1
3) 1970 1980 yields 63.4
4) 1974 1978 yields 63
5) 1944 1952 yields 55.9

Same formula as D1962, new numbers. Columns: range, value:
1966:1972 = 69.57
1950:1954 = 52.68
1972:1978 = 64.17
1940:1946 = 61.05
